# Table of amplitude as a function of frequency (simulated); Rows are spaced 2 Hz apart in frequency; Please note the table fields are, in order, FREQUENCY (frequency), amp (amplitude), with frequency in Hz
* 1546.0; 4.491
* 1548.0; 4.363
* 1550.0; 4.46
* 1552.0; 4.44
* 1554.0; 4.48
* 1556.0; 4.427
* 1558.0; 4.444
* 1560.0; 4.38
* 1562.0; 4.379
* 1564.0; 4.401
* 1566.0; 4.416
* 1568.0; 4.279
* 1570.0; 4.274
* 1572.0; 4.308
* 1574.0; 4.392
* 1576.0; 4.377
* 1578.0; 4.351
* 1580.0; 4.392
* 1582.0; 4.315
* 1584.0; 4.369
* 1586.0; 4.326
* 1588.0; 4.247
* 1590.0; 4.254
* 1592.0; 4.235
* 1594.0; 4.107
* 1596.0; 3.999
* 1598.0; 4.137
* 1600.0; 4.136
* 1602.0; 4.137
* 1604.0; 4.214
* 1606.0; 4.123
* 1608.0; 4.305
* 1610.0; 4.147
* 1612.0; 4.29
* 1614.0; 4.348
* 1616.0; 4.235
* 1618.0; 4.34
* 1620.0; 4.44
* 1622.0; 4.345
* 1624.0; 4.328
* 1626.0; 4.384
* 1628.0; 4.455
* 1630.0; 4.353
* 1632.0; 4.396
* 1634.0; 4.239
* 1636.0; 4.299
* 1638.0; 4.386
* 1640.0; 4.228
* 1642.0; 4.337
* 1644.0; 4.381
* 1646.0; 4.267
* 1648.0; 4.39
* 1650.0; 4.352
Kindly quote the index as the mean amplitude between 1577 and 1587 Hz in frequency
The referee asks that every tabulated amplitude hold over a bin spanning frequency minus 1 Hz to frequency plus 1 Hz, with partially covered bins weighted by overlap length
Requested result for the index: 4.35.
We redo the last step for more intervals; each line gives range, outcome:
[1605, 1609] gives 4.21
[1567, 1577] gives 4.33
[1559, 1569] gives 4.37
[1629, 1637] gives 4.32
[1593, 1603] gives 4.1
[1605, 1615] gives 4.24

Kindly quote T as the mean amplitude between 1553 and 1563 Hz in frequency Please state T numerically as 4.42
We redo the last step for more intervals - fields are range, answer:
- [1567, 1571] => 4.28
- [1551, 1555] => 4.46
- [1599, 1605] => 4.16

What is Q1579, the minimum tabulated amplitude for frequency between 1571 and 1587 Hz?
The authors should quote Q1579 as 4.308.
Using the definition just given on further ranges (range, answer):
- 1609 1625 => 4.147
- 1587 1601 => 3.999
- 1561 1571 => 4.274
